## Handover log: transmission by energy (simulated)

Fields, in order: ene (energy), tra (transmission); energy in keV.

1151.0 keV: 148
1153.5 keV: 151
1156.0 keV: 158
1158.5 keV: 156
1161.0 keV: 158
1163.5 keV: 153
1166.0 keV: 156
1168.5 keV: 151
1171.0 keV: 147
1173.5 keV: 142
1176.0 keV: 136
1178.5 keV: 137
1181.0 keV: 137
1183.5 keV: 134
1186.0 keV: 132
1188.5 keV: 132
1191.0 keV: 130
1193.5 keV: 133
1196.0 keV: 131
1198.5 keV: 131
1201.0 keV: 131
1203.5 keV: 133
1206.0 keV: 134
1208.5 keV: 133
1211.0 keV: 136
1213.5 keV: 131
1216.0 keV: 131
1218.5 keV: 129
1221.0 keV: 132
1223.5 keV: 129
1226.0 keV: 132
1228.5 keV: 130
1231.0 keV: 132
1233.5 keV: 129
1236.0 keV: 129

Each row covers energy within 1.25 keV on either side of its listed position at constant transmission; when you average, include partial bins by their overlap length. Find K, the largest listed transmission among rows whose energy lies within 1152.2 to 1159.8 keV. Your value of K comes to 158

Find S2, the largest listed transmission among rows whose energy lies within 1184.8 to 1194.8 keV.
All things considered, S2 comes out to 133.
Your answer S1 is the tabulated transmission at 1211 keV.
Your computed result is 136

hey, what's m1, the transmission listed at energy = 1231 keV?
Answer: 132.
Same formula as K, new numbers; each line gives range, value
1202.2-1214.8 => 136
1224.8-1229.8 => 132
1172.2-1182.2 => 142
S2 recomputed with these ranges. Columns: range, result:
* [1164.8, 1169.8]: 156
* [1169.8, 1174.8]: 147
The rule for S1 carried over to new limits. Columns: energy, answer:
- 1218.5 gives 129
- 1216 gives 131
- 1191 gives 130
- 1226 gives 132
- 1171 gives 147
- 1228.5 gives 130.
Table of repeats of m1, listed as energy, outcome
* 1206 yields 134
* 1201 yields 131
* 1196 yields 131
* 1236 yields 129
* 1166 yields 156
